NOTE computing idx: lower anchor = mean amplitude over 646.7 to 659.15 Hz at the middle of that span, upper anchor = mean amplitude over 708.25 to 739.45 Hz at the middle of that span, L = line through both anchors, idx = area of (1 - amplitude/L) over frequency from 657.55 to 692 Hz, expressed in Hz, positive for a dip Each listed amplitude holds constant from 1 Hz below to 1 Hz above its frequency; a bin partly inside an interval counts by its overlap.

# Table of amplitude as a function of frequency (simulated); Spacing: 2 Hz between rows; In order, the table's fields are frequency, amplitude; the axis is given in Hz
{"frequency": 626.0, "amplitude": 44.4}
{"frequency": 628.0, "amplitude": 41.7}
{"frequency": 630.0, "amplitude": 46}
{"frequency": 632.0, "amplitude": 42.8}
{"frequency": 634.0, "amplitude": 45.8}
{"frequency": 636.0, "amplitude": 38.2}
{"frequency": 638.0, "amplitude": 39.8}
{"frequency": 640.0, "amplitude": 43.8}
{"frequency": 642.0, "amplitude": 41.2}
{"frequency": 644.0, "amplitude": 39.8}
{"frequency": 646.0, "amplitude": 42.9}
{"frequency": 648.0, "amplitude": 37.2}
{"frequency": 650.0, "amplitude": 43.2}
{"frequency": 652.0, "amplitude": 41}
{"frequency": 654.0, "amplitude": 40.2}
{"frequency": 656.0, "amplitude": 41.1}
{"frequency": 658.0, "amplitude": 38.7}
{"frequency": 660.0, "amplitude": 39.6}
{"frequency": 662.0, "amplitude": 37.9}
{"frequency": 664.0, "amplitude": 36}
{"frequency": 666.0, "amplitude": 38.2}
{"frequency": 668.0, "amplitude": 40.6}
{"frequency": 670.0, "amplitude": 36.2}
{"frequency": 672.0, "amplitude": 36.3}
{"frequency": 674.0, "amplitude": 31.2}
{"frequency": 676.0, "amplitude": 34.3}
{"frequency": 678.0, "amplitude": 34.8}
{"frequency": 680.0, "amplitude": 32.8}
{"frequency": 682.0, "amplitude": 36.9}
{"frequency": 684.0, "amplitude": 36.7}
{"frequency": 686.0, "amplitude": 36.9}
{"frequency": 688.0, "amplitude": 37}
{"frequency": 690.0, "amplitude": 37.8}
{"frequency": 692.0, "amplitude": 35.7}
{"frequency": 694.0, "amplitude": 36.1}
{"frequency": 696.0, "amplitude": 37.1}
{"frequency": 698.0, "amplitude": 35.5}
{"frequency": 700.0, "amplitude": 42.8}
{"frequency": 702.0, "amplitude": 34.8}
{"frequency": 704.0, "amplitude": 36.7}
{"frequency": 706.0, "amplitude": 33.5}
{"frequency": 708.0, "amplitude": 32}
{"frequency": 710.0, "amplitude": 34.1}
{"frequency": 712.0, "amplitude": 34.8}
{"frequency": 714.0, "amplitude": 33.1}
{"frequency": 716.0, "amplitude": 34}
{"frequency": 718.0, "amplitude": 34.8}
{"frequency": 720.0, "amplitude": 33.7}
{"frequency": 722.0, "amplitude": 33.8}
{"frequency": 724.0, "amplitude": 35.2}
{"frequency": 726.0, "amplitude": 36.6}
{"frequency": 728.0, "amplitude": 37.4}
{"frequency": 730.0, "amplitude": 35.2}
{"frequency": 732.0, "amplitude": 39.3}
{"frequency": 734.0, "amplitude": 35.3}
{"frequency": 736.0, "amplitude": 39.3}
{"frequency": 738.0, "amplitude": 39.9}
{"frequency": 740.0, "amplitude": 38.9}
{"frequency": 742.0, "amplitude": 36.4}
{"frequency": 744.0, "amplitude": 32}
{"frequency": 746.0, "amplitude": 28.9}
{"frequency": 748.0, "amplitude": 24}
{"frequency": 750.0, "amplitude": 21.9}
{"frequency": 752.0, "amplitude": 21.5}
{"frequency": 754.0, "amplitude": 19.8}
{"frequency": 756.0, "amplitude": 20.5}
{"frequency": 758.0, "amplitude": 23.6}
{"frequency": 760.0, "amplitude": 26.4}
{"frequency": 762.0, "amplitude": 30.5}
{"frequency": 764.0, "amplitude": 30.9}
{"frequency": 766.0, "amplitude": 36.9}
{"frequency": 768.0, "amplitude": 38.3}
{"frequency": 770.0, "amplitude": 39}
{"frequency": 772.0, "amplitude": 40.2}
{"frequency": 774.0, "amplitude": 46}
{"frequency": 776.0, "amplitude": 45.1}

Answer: 2.1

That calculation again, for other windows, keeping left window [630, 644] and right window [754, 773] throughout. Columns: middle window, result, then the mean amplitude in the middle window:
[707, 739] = -0.9 Hz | 35.5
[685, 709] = 0.4 Hz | 36.3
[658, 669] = 0.4 Hz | 38.5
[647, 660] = 0.1 Hz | 40.2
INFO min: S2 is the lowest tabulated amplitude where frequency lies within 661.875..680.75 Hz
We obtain 31.2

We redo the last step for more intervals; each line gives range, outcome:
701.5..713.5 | 32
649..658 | 38.7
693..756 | 19.8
